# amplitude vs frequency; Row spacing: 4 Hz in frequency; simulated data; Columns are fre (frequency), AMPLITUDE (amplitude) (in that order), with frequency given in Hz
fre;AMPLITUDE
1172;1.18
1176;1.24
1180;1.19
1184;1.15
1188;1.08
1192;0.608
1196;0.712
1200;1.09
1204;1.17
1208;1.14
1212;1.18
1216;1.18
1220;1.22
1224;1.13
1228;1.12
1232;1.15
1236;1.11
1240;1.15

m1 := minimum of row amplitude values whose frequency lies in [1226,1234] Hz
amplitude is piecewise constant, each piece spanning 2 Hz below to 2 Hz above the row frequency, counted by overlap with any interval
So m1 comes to 1.12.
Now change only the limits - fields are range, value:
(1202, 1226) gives 1.13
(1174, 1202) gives 0.608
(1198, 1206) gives 1.09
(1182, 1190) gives 1.08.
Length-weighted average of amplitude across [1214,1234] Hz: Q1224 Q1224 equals 1.16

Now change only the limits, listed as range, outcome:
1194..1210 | 1.03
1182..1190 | 1.11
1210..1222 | 1.19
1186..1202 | 0.873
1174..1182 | 1.21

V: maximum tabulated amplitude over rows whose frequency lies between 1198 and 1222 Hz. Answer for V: 1.22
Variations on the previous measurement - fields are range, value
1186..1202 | 1.09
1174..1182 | 1.24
